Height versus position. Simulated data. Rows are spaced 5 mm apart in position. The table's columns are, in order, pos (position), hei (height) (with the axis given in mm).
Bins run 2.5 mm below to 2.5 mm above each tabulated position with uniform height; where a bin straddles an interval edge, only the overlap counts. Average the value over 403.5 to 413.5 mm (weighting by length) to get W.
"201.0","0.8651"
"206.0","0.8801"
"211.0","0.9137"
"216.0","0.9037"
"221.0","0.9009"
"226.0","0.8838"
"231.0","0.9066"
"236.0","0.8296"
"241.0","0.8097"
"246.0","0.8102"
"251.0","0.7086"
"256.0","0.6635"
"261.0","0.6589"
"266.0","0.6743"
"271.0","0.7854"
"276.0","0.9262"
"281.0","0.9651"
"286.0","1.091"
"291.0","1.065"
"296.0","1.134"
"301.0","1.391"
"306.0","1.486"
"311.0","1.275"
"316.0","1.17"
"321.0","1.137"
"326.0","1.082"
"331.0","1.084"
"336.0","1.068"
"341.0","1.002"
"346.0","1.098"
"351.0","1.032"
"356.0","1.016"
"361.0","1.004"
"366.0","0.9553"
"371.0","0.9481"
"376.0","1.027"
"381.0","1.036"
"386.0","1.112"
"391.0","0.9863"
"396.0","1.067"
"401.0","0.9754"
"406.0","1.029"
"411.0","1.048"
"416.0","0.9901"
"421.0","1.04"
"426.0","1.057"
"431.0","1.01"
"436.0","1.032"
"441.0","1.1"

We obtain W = 1.04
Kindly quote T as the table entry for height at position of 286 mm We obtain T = 1.091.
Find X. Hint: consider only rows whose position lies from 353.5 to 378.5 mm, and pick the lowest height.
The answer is 0.9481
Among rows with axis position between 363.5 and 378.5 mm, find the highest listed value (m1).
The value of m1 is 1.027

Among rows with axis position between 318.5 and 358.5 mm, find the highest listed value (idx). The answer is 1.137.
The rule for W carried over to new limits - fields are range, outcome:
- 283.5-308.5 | 1.23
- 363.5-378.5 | 0.977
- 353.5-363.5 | 1.01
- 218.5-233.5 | 0.897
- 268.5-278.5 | 0.856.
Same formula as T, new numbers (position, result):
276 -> 0.9262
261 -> 0.6589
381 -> 1.036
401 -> 0.9754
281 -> 0.9651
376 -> 1.027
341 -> 1.002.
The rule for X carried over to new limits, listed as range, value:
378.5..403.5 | 0.9754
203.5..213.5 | 0.8801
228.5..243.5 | 0.8097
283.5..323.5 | 1.065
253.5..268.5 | 0.6589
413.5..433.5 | 0.9901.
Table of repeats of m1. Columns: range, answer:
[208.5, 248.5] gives 0.9137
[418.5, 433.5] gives 1.057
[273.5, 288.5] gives 1.091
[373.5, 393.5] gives 1.112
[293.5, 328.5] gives 1.486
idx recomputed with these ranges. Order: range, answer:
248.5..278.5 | 0.9262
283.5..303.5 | 1.391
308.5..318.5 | 1.275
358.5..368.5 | 1.004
